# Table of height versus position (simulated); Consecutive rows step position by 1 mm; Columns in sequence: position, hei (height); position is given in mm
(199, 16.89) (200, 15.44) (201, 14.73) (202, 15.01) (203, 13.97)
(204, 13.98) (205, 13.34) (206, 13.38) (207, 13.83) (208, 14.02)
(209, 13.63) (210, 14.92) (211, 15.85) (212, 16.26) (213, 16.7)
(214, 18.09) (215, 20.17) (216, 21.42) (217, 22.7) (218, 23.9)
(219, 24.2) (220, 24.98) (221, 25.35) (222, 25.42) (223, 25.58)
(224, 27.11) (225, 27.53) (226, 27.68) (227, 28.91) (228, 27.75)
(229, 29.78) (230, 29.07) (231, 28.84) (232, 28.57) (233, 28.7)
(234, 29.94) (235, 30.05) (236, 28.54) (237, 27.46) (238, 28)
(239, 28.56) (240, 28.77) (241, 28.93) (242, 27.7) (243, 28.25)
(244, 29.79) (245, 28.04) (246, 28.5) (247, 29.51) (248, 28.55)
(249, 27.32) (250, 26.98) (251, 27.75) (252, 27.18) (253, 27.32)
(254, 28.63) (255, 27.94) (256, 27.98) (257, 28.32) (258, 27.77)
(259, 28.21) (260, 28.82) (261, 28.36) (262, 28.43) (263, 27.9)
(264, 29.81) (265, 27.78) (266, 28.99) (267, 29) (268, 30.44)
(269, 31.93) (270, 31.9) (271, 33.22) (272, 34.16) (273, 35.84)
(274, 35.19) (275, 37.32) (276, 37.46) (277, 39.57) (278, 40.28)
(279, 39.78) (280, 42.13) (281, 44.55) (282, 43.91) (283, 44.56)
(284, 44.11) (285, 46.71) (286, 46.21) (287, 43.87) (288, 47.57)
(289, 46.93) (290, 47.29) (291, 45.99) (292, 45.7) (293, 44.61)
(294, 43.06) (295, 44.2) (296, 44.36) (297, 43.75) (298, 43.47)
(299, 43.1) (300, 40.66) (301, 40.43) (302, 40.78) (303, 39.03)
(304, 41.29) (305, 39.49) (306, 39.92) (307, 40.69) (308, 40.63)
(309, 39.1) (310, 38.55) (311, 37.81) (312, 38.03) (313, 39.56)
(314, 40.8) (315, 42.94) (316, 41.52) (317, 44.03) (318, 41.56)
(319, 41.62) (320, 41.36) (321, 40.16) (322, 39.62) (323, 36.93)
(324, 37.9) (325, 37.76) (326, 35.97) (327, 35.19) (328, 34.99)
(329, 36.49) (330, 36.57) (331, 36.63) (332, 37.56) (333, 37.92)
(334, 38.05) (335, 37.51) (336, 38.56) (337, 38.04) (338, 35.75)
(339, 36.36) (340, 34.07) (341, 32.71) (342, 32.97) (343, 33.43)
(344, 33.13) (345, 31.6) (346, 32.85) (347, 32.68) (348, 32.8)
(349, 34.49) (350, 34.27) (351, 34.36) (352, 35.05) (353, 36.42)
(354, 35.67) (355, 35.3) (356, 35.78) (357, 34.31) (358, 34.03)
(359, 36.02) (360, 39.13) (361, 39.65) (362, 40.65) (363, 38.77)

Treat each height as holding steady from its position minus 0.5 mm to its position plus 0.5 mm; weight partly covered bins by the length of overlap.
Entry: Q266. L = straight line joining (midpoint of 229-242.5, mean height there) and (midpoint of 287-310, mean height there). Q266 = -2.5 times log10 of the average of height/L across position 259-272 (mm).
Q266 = 0.19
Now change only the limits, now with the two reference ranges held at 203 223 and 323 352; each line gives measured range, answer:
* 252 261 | -0.150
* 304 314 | -0.244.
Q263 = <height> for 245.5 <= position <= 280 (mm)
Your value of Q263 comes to 31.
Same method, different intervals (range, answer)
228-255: 28.5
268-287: 39.3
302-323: 40.3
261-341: 39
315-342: 37.9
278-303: 43.9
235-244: 28.5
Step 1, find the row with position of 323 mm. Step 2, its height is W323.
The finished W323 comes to 36.93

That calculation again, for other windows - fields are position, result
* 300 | 40.66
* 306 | 39.92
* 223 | 25.58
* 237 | 27.46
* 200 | 15.44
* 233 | 28.7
